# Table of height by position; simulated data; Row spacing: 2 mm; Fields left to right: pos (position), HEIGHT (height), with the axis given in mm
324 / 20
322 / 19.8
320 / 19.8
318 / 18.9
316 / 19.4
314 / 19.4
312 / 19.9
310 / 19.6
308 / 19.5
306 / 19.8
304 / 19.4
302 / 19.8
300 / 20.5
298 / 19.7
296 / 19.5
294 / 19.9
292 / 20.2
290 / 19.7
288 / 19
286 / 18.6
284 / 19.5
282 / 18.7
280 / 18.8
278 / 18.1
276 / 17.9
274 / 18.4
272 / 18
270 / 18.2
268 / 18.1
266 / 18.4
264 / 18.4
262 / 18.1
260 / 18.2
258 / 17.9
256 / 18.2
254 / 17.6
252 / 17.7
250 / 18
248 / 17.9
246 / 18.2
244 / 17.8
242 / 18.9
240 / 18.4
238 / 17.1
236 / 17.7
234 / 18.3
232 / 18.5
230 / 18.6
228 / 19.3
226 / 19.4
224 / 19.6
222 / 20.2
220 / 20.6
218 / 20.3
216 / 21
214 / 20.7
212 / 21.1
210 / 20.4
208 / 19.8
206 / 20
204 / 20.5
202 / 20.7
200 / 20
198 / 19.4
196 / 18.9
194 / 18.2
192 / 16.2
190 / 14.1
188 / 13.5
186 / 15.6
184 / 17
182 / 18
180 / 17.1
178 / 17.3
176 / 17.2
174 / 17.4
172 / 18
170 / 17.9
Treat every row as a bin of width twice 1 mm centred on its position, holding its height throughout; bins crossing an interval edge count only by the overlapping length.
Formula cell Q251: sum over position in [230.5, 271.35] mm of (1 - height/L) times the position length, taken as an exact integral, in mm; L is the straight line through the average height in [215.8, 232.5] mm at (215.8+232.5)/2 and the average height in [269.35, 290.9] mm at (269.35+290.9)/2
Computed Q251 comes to 2.3 mm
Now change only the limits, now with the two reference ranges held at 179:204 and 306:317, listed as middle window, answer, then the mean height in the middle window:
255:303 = 0.51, 18.8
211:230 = -2.26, 20.2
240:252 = 0.20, 18.1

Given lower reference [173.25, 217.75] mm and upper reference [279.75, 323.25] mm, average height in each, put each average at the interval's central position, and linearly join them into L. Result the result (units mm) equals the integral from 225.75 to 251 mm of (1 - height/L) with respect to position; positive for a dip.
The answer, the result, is 0.77 mm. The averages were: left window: 18.4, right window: 19.5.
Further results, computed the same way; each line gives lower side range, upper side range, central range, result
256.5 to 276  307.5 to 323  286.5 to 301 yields -0.6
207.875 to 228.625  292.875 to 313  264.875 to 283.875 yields 1.5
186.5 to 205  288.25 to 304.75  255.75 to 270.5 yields 0.8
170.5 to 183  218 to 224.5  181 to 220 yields 0.5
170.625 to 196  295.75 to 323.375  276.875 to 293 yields 0.0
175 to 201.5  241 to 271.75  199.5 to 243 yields -4.9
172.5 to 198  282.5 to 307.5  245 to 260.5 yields 0.5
